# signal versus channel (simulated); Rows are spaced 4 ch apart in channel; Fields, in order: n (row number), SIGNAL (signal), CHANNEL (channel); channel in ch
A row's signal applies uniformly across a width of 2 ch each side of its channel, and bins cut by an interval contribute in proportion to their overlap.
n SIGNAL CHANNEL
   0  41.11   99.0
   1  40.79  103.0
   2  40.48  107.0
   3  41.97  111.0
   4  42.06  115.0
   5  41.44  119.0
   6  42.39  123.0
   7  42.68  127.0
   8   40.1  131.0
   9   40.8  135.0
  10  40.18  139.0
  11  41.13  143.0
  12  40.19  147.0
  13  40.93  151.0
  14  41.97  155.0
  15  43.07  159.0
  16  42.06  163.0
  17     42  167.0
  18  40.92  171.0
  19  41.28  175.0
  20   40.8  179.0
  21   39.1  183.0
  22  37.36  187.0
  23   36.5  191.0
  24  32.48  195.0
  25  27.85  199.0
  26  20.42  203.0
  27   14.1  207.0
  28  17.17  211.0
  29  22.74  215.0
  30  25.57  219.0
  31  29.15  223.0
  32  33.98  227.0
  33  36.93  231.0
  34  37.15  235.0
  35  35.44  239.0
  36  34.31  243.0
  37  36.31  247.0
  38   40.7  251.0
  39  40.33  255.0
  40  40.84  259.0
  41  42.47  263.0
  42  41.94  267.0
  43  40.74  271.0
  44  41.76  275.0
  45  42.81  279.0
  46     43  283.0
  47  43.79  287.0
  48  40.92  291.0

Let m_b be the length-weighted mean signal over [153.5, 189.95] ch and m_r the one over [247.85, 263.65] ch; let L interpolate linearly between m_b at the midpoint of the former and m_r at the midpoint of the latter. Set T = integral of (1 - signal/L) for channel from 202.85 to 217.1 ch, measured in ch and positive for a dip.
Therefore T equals 7.80 ch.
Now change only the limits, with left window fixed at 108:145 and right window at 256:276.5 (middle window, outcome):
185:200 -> 2.7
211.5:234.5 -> 6.7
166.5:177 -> 0.0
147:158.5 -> 0.0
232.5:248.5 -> 2.2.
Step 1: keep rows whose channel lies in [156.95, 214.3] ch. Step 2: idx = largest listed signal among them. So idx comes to 43.07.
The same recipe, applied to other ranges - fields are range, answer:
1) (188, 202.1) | 36.5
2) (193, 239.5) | 37.15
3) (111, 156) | 42.68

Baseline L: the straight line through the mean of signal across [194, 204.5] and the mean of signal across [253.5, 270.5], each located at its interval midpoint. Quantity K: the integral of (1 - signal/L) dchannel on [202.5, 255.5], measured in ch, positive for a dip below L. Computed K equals 6.1 ch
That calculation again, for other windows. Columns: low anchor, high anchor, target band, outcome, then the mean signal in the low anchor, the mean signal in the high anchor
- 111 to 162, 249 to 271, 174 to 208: 7.3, 41.4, 41.2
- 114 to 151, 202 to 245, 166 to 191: -3.8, 41.2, 28.1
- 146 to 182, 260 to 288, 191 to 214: 10.0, 41.4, 42.3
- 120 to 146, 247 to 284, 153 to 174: -0.4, 41.2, 41.3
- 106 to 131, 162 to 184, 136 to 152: 0.3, 41.8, 41.1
